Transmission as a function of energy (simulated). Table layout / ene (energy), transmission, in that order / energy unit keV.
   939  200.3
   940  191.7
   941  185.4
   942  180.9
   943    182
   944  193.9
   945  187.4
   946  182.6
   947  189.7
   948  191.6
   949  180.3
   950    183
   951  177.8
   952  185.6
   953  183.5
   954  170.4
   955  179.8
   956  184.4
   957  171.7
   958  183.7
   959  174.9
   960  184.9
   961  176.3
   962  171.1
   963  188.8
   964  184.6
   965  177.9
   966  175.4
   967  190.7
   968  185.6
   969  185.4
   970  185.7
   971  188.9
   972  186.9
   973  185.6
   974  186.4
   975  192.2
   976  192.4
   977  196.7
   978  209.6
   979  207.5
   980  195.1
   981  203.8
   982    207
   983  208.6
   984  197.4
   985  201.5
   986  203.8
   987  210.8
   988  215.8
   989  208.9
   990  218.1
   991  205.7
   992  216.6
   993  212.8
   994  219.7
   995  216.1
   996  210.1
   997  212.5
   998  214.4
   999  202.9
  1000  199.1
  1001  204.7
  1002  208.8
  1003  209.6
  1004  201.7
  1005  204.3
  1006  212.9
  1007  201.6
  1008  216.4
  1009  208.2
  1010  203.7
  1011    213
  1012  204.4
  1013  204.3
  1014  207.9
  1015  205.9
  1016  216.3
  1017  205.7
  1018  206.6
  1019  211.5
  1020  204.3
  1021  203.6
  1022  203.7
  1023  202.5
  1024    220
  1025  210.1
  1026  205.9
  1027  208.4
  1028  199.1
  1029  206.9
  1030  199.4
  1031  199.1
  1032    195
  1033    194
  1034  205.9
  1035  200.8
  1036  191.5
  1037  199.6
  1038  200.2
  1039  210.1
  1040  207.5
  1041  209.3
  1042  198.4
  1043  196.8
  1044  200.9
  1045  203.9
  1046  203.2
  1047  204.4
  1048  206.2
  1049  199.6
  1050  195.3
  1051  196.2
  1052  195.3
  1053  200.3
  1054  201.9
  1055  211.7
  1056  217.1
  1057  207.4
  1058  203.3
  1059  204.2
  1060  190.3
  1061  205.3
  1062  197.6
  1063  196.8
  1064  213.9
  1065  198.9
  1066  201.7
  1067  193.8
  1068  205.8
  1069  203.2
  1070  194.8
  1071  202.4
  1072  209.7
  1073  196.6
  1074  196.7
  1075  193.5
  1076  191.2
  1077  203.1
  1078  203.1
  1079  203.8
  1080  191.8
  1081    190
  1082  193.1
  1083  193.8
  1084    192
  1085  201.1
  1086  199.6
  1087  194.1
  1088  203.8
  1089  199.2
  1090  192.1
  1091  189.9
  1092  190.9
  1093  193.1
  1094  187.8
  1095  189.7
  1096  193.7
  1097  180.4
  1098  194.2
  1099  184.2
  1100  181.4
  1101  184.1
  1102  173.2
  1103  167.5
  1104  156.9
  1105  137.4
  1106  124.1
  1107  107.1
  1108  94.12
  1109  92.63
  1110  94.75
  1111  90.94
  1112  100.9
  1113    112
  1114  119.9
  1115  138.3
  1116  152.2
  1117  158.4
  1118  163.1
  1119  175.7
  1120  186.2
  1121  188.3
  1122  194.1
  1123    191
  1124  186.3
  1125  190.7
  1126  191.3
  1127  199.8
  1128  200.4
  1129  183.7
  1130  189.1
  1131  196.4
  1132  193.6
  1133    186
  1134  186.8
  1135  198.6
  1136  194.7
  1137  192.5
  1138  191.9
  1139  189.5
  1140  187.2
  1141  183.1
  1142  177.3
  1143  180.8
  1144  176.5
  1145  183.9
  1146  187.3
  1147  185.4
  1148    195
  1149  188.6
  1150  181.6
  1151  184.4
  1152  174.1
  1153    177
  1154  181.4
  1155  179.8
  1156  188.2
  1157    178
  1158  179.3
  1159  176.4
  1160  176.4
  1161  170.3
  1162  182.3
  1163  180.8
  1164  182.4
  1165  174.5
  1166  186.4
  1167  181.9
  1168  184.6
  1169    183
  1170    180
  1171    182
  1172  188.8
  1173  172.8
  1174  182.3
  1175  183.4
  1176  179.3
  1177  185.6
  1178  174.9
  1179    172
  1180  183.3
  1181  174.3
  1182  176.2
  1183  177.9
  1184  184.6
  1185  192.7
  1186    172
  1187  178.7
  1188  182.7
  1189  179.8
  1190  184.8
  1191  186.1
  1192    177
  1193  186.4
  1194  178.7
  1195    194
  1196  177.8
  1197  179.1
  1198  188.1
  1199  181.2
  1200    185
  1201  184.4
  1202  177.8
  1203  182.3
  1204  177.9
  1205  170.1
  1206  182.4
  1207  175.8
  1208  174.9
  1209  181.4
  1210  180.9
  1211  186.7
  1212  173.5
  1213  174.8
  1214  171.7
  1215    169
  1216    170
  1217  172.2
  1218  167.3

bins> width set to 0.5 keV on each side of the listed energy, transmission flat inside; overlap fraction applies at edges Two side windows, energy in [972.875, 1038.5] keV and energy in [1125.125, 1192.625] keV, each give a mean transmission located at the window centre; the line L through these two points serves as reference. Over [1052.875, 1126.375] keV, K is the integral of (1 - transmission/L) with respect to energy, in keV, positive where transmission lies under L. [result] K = 5.1 keV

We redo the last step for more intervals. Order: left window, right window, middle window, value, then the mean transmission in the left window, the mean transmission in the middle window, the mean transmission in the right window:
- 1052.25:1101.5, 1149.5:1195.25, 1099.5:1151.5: 5.49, 197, 169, 181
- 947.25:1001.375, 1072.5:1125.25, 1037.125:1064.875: -3.43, 194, 203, 172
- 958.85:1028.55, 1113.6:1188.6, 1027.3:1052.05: -0.64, 202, 201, 182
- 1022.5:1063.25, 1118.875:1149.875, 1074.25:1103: 0.54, 203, 192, 189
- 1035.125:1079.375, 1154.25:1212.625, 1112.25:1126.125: 1.84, 201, 166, 181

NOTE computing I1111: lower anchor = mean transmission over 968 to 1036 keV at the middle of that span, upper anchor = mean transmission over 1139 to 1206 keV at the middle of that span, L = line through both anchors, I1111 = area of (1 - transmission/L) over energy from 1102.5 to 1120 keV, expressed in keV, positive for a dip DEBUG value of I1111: 5.47 keV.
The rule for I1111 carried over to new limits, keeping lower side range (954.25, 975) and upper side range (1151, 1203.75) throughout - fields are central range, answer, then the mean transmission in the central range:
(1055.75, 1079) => -2.5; 201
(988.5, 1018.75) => -4.5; 209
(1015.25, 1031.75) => -2.2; 206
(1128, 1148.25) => -0.8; 188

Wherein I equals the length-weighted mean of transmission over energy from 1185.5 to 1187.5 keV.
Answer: 175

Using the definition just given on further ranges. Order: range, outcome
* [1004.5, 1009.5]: 209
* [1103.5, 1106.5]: 139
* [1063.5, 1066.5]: 205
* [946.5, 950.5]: 186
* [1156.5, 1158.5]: 179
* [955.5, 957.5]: 178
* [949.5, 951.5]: 180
